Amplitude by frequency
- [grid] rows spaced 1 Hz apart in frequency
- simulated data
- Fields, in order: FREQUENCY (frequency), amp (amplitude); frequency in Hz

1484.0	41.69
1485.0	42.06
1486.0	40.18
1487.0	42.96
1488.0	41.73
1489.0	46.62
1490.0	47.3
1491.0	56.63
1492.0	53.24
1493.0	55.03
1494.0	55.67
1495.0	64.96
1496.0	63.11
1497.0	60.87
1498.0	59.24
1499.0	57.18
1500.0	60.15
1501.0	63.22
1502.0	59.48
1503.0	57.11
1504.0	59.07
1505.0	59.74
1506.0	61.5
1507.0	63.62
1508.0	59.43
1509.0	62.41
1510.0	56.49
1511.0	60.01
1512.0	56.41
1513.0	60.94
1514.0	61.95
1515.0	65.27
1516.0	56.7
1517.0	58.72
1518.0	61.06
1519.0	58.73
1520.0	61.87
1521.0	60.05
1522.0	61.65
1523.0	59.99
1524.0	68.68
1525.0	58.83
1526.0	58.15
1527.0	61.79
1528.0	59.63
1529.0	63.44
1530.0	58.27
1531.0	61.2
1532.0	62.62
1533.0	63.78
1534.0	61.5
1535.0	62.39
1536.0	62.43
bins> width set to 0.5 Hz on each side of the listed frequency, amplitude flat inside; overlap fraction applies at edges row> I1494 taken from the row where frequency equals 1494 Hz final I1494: 55.67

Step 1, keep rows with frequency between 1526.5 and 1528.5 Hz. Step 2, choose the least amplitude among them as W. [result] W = 59.63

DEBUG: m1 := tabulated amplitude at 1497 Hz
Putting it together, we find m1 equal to 60.87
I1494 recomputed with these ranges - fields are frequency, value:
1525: 58.83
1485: 42.06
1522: 61.65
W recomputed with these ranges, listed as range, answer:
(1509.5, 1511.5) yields 56.49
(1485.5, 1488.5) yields 40.18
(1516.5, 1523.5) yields 58.72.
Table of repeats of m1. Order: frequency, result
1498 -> 59.24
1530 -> 58.27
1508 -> 59.43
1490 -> 47.3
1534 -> 61.5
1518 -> 61.06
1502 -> 59.48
